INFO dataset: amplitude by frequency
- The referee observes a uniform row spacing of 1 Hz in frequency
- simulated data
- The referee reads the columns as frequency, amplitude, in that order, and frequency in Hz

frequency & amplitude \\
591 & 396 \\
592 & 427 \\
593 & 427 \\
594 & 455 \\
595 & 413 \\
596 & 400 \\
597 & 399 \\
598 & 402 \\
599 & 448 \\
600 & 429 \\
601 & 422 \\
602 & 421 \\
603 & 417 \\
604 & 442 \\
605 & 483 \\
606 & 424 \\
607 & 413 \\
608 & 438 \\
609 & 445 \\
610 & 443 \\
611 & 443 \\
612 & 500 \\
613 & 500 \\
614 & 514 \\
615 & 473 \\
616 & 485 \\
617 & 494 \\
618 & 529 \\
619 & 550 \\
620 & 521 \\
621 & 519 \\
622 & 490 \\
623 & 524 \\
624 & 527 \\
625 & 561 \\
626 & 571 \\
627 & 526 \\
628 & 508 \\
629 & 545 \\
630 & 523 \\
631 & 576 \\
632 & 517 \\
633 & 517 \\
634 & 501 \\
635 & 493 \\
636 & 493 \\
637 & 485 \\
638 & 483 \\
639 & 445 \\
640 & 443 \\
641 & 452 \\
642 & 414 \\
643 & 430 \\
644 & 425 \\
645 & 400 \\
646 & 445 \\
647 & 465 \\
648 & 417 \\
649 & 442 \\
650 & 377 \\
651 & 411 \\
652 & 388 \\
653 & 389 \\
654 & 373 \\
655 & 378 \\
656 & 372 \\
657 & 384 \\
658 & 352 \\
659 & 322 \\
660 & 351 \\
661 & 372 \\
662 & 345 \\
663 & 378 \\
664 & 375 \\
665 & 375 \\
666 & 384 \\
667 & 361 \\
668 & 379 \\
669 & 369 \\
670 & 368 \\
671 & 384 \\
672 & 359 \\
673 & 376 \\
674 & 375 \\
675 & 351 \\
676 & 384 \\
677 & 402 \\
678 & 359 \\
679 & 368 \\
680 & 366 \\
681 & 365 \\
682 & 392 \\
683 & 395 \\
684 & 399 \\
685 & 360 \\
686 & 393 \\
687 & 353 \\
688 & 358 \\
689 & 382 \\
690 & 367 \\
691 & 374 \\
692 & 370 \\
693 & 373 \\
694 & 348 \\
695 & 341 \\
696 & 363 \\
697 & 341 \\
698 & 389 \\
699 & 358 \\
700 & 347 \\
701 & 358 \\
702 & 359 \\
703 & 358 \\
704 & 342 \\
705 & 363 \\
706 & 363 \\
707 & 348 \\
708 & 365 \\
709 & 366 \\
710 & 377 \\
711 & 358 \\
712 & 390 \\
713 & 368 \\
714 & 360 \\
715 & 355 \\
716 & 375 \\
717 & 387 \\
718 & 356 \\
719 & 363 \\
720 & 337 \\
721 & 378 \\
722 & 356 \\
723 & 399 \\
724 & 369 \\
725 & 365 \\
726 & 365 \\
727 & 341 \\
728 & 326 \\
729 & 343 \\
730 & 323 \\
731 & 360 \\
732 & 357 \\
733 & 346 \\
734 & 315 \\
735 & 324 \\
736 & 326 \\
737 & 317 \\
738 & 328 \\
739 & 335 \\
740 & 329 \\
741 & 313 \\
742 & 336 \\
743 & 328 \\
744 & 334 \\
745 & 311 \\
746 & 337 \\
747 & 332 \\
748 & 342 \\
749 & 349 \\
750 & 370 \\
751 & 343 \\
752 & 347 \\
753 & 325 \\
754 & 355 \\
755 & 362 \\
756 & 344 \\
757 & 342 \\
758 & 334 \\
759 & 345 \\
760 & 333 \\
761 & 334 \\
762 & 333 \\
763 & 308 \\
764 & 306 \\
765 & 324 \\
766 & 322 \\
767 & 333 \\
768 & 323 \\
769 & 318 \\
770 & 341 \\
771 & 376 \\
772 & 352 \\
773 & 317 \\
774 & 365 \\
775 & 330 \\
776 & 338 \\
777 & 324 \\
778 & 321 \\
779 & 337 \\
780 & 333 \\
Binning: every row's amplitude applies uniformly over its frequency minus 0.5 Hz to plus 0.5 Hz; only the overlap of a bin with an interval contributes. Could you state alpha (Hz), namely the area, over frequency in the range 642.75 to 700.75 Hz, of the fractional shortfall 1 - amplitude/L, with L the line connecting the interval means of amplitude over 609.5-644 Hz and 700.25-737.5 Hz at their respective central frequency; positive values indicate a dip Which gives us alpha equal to 6.85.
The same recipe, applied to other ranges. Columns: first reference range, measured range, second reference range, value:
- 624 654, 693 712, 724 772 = 1.59 Hz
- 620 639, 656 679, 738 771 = 4.65 Hz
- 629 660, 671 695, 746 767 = 1.84 Hz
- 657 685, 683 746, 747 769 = -0.22 Hz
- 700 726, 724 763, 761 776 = 0.95 Hz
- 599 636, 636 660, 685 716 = 1.70 Hz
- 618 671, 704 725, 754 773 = 0.73 Hz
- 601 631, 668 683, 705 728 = 1.53 Hz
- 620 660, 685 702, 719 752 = 1.29 Hz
